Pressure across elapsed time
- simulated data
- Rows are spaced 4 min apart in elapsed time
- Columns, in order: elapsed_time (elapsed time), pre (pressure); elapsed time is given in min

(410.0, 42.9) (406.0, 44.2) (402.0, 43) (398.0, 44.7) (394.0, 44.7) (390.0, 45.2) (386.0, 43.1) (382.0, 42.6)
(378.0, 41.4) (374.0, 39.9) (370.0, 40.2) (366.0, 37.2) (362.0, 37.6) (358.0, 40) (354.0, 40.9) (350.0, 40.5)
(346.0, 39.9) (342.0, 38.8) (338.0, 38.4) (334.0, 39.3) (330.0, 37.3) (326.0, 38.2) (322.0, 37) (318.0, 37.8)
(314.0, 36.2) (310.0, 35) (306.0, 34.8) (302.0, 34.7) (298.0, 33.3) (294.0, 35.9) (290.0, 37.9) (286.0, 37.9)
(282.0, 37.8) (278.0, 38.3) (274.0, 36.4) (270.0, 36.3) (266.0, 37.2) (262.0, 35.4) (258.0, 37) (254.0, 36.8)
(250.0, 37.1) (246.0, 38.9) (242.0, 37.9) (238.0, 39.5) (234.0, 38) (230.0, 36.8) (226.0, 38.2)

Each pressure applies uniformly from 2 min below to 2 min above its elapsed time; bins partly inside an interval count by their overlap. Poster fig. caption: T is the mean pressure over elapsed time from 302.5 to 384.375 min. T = 38.6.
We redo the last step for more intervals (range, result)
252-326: 36.5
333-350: 39.3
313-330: 37.4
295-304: 34.2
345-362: 40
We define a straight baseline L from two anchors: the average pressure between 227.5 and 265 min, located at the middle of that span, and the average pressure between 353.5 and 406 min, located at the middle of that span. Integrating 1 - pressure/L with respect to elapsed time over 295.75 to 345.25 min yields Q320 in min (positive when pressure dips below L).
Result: 3.8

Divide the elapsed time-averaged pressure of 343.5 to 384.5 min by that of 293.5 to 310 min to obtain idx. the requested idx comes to 1.2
